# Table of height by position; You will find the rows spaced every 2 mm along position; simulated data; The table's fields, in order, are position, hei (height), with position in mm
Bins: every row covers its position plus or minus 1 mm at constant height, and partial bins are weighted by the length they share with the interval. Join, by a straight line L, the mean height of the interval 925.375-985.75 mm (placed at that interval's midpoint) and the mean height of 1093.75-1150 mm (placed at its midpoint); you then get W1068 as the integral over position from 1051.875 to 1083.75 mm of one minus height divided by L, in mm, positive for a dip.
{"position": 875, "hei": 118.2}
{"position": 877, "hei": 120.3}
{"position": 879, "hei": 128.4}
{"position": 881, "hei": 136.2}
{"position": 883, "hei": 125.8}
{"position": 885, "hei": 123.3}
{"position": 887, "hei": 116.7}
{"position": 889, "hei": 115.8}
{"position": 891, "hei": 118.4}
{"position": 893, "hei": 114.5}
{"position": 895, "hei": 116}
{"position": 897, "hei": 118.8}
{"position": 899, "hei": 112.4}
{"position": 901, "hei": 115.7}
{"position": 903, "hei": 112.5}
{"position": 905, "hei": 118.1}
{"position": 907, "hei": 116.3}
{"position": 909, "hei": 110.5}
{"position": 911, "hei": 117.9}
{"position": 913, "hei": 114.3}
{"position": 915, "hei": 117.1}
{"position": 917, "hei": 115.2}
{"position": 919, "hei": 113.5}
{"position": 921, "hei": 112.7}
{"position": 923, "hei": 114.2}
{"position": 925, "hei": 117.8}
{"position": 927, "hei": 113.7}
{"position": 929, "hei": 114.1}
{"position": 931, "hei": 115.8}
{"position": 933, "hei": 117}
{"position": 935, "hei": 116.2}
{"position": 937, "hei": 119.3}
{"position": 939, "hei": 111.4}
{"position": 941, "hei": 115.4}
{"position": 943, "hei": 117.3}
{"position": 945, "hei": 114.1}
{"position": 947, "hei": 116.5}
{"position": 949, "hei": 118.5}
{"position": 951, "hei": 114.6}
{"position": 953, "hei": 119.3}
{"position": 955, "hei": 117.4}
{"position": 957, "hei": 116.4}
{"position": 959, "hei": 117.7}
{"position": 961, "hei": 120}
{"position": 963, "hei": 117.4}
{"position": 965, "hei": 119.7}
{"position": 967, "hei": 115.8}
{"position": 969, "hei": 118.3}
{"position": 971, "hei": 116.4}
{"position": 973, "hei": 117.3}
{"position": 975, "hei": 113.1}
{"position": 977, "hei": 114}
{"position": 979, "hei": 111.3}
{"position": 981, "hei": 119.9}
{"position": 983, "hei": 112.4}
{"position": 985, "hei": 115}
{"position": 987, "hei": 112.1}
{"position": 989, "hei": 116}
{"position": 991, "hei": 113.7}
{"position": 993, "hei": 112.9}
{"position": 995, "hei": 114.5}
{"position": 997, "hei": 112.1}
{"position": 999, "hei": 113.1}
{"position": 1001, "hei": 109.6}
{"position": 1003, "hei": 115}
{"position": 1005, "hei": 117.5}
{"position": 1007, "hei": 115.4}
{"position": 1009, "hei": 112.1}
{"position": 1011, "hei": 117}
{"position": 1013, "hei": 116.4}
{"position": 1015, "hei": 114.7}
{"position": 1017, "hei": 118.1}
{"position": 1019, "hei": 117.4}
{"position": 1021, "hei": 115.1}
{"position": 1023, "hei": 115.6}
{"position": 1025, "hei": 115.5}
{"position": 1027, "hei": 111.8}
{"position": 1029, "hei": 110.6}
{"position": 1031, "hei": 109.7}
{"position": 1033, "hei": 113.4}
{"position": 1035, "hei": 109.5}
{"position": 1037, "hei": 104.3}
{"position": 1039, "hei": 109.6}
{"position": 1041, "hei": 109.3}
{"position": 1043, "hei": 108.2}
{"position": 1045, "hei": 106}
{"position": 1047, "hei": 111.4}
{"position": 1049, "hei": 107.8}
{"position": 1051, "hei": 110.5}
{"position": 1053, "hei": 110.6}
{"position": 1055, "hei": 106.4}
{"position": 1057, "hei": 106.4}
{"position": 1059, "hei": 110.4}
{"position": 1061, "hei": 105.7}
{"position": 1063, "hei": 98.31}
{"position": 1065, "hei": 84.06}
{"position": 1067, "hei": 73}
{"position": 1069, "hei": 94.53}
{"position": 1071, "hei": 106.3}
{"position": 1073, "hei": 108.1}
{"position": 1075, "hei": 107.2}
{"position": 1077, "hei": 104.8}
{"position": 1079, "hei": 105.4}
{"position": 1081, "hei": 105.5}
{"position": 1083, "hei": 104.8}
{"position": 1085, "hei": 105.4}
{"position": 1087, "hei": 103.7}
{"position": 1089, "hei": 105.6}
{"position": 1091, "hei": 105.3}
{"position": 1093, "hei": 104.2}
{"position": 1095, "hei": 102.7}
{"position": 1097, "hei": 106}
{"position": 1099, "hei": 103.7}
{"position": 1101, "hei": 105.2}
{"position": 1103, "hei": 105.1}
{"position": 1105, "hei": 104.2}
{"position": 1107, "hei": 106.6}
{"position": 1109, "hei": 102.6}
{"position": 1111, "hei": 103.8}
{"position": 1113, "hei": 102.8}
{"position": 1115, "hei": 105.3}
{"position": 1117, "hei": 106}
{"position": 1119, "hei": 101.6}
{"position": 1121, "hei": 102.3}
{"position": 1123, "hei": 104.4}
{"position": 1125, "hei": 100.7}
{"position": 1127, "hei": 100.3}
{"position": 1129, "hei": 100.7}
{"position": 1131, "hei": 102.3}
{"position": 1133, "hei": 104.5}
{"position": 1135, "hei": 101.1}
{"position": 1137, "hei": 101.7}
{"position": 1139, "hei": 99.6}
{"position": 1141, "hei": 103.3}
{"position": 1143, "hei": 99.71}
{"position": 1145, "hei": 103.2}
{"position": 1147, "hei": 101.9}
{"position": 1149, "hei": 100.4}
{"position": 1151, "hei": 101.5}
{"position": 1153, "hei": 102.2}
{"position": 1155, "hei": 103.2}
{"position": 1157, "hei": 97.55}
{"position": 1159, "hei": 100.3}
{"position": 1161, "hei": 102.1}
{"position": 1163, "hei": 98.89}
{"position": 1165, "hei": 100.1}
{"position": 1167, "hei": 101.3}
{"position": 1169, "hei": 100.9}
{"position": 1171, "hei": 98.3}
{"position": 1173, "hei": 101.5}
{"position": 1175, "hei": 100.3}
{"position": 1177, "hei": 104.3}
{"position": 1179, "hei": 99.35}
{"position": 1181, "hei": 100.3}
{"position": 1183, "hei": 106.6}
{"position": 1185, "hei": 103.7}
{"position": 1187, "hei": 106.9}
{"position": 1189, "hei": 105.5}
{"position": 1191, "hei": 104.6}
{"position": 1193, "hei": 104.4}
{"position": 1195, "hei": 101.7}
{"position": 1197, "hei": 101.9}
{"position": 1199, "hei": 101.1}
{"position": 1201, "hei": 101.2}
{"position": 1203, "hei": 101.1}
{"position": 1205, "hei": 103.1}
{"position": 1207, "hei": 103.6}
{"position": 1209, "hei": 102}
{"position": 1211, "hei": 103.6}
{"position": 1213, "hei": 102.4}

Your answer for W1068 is 1.6 mm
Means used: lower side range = 116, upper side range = 103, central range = 102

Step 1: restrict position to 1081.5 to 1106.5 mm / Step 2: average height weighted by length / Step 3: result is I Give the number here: 105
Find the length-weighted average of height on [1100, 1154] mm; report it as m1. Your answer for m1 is 103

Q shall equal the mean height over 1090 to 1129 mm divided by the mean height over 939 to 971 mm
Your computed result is 0.9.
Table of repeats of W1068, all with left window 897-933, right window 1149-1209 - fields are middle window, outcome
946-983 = -1.4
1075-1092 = 0.2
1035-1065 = 0.4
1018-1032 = -0.5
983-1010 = -0.7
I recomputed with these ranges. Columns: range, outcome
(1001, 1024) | 116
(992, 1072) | 109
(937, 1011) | 115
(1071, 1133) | 104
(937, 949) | 116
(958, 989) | 116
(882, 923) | 116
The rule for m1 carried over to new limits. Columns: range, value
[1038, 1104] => 104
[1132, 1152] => 102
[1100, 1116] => 104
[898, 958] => 116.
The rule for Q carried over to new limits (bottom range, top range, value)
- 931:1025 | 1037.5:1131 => 0.90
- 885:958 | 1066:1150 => 0.89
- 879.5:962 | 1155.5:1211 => 0.87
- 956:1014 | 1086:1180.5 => 0.89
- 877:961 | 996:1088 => 0.93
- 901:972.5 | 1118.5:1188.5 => 0.88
